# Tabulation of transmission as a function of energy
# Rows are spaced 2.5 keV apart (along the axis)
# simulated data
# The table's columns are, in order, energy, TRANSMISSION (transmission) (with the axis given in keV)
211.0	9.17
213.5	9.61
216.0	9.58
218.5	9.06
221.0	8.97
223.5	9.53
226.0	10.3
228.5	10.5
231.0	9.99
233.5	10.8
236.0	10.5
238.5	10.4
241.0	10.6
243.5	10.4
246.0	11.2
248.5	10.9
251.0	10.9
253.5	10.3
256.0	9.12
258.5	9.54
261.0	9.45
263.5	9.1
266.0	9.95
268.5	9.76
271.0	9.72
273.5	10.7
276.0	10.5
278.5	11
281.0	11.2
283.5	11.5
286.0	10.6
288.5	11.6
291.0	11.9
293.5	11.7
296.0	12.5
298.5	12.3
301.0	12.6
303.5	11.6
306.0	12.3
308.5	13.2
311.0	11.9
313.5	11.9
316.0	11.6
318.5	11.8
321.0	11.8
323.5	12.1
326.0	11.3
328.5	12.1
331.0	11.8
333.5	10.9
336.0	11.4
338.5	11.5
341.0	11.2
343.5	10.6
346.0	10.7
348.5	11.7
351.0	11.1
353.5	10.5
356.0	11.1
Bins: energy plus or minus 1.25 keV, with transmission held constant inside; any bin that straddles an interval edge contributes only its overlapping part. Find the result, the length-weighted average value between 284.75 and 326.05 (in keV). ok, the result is 11.9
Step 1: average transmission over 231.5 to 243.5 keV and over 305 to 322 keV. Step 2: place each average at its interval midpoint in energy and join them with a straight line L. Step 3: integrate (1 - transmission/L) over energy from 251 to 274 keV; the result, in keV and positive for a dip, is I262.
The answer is 2.6 keV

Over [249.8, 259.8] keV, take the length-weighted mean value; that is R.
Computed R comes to 9.96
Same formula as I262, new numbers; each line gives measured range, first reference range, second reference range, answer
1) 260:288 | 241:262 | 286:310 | 2.0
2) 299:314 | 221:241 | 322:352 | -1.7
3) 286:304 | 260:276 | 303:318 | -1.1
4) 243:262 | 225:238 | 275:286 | 0.8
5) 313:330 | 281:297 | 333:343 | -0.7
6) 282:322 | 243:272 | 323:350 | -4.2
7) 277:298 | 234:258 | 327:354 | -1.4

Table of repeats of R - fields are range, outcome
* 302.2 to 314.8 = 12.2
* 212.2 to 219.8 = 9.41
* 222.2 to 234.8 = 10.2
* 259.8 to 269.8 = 9.57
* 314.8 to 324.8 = 11.8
